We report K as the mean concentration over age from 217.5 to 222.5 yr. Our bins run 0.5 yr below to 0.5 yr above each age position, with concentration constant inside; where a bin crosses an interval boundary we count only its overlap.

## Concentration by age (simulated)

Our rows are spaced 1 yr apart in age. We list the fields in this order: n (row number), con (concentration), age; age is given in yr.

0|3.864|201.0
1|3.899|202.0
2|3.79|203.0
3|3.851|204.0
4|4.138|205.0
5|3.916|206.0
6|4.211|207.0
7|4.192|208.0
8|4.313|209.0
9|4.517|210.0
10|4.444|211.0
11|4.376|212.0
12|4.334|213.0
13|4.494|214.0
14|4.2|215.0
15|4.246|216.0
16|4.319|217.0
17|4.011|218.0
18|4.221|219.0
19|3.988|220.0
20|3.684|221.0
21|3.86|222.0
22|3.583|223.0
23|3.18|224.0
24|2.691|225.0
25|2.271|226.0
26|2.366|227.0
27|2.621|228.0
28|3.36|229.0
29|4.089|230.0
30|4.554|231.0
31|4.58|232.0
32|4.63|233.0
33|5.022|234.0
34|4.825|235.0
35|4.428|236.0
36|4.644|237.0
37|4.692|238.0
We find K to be 3.95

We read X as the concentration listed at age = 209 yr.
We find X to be 4.313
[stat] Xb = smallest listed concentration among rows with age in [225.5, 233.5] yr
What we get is 2.271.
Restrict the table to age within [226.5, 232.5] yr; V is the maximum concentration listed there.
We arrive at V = 4.58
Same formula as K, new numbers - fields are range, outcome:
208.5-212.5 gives 4.41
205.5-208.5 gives 4.11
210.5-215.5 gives 4.37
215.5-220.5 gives 4.16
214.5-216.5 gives 4.22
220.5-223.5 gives 3.71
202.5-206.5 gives 3.92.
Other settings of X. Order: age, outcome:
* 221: 3.684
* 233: 4.63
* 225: 2.691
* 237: 4.644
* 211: 4.444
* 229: 3.36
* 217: 4.319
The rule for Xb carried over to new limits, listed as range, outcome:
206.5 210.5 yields 4.192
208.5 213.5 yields 4.313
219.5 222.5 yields 3.684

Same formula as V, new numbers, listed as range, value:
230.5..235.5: 5.022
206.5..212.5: 4.517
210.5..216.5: 4.494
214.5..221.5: 4.319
